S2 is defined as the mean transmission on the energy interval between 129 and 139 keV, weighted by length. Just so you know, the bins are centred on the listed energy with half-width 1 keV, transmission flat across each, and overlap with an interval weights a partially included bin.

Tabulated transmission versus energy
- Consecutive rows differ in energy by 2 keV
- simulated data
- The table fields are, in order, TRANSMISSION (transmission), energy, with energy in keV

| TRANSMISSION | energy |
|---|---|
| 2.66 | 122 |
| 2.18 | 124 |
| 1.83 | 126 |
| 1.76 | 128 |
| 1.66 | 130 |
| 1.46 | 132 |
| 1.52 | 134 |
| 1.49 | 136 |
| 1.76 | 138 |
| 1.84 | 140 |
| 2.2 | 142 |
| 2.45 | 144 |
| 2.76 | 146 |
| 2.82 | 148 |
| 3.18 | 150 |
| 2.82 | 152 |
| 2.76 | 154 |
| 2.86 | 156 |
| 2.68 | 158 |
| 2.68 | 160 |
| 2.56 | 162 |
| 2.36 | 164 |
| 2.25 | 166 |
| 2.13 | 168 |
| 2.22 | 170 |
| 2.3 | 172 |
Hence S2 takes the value 1.58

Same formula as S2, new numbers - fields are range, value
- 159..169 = 2.4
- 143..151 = 2.8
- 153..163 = 2.71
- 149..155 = 2.92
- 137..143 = 1.93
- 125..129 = 1.79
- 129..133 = 1.56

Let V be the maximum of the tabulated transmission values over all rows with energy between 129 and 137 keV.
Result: 1.66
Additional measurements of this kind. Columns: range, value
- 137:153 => 3.18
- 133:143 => 2.2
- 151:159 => 2.86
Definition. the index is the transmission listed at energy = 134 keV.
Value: 1.52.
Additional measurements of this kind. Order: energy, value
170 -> 2.22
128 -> 1.76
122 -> 2.66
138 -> 1.76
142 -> 2.2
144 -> 2.45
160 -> 2.68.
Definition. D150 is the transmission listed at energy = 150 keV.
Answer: 3.18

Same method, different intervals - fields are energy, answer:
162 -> 2.56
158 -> 2.68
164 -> 2.36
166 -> 2.25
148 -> 2.82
